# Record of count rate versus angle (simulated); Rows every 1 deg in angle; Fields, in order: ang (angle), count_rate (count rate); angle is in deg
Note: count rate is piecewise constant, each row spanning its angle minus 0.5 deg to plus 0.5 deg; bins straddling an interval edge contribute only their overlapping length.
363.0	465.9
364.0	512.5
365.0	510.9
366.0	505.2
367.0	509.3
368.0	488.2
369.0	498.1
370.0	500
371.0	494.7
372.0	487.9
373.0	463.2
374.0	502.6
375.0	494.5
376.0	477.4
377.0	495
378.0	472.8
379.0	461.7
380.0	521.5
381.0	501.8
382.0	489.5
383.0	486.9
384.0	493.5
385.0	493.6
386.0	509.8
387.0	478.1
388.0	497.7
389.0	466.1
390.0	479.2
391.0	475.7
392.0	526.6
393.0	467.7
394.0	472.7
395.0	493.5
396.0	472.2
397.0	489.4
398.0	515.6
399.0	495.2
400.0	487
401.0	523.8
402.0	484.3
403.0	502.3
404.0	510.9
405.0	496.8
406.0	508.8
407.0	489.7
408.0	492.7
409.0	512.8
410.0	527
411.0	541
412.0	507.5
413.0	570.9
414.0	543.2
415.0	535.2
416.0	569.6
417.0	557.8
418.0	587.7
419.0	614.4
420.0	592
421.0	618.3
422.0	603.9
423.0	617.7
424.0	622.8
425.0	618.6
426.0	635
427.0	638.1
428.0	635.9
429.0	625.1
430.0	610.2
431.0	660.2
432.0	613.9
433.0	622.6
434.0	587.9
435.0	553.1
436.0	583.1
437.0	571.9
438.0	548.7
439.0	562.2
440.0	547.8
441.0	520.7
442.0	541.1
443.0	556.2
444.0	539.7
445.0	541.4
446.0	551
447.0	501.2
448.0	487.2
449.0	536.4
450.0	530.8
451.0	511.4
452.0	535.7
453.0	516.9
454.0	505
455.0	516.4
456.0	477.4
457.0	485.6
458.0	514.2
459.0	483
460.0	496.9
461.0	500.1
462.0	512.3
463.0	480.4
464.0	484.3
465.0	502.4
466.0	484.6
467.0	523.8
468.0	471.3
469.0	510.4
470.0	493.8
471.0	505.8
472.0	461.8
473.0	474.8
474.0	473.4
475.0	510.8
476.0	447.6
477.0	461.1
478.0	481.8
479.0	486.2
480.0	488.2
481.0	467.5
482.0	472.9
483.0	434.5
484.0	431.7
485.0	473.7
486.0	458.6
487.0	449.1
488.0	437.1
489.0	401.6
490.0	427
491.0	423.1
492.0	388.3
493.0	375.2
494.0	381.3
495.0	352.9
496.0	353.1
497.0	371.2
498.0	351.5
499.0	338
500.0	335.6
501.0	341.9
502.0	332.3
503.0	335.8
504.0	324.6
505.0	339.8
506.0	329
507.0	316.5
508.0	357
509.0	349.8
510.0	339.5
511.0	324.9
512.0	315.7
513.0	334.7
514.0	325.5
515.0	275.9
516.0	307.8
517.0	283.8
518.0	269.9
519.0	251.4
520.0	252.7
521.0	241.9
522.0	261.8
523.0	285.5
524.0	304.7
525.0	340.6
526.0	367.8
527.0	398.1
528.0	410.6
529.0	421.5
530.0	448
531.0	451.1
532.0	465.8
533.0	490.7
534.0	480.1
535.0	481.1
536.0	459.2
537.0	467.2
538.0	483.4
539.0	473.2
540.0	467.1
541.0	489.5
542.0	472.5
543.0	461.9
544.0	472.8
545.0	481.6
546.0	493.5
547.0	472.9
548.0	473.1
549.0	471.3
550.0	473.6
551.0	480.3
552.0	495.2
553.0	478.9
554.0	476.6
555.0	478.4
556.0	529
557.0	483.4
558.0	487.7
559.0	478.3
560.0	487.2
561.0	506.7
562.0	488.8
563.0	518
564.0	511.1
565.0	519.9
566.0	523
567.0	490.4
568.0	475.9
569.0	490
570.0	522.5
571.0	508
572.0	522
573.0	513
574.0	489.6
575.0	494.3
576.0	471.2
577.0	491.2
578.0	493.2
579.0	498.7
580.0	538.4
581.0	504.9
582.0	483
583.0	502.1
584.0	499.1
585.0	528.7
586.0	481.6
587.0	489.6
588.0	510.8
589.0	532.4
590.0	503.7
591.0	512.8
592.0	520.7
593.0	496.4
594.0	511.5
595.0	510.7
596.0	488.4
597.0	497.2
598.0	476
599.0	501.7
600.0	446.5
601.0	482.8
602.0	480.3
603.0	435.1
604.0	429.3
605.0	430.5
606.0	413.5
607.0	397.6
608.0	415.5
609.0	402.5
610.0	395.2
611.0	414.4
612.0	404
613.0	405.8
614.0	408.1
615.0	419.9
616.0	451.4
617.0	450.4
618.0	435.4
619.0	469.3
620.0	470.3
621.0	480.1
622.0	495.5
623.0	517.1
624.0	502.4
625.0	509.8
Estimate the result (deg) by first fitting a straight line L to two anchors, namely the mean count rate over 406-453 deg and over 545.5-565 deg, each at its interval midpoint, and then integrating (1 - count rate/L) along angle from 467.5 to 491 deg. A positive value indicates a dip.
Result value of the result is 3.1 deg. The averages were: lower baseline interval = 566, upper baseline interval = 489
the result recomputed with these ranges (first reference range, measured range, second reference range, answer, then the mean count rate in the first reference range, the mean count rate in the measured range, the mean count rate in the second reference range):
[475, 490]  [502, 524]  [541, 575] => 7.7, 457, 306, 492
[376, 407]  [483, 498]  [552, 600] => 2.7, 492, 408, 500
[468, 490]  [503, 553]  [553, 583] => 9.5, 467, 393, 499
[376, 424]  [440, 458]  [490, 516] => -3.6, 517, 521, 345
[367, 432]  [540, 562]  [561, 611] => 0.5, 527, 483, 486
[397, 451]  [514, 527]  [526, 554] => 5.1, 556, 293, 466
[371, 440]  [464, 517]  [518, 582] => 9.1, 535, 406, 458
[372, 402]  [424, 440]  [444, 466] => -3.2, 490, 603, 508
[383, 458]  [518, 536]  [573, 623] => 4.5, 539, 373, 472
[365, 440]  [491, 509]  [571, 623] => 5.4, 532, 351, 473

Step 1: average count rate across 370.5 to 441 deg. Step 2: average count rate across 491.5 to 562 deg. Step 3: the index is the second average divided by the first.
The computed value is 0.75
